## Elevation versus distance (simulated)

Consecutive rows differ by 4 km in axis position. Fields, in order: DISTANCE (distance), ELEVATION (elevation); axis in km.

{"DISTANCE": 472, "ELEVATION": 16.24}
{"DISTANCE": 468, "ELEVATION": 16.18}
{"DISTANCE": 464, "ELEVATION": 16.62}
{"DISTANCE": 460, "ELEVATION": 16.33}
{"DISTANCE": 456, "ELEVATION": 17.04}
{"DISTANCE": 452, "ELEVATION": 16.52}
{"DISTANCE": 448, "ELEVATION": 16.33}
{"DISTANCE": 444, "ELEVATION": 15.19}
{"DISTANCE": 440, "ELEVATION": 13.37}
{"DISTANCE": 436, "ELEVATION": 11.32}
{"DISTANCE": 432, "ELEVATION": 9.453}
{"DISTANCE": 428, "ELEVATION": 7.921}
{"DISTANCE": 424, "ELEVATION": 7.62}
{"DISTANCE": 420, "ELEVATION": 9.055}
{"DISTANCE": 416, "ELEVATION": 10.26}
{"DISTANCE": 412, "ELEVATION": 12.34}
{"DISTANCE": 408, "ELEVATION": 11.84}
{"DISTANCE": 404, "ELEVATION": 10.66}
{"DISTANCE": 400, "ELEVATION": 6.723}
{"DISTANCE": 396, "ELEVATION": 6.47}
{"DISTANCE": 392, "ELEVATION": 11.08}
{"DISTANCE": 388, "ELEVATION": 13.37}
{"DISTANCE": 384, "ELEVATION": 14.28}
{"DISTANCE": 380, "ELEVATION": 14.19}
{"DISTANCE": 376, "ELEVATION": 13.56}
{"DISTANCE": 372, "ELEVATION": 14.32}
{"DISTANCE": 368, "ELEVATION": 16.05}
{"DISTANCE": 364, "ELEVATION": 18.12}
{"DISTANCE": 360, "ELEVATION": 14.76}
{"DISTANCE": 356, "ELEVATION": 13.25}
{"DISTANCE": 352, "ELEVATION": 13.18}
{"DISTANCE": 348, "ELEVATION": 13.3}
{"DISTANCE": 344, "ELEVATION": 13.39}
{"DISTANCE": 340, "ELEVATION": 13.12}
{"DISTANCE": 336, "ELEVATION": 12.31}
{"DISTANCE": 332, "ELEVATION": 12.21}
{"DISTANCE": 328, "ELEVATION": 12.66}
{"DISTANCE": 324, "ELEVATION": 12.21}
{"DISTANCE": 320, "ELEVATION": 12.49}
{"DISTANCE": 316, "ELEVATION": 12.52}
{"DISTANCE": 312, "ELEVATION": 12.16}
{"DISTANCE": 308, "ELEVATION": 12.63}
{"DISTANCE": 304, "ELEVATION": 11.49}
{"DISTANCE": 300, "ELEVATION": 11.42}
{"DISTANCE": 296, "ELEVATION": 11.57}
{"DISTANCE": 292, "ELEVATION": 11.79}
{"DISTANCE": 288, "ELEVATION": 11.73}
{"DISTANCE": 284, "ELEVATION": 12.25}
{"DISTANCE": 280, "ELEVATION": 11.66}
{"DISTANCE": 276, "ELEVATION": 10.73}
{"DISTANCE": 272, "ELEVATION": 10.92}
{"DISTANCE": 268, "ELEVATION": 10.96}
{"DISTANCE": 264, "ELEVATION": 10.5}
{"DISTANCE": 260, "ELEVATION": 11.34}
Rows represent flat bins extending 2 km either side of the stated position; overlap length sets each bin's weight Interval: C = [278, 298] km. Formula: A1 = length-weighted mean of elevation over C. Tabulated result 11.8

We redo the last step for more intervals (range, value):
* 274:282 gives 11.2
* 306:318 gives 12.4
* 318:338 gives 12.4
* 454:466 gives 16.7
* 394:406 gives 7.95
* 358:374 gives 15.8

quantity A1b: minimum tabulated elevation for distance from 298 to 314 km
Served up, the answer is 11.42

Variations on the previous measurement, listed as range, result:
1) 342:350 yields 13.3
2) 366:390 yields 13.37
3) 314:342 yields 12.21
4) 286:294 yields 11.73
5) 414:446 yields 7.62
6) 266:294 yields 10.73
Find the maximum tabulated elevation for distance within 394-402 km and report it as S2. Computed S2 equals 6.723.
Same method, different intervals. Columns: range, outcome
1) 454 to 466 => 17.04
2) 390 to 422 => 12.34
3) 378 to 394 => 14.28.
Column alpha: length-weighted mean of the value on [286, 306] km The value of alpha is 11.6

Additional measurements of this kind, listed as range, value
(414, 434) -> 8.86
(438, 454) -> 15.4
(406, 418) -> 11.5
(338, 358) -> 13.2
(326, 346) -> 12.7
